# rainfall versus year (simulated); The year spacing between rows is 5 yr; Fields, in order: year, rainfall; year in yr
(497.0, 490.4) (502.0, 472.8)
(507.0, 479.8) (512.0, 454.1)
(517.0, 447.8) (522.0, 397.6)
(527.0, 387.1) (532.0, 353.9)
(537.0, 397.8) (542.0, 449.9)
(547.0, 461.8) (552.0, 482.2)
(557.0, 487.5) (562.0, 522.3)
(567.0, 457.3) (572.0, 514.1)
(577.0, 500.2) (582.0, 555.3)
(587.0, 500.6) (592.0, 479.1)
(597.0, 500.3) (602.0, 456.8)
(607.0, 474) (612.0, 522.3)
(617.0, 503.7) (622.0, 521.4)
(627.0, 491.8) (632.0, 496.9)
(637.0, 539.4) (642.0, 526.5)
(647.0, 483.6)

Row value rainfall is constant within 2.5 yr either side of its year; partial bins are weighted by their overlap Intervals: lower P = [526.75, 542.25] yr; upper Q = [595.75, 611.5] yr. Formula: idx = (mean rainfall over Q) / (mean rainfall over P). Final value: 1.2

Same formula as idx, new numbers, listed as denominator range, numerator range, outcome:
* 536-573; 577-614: 1.05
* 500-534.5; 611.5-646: 1.20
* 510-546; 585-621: 1.19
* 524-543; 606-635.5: 1.28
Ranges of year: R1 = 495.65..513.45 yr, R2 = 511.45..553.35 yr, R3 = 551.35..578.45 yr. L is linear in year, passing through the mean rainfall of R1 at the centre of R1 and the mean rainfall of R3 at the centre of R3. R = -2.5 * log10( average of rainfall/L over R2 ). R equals 0.146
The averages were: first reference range 474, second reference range 494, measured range 423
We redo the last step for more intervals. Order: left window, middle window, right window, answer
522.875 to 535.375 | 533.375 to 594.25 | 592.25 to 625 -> -0.13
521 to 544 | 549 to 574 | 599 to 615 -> -0.14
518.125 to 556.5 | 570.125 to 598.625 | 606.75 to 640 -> -0.08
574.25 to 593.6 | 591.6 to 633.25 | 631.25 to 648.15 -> 0.04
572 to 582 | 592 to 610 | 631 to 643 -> 0.09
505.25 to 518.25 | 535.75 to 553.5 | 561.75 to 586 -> 0.08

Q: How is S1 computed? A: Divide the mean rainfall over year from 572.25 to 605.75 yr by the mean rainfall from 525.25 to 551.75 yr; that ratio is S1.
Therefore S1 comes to 1.20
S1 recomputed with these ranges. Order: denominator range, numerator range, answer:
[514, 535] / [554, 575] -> 1.24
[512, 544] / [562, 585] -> 1.24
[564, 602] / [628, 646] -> 1.03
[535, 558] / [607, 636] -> 1.11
